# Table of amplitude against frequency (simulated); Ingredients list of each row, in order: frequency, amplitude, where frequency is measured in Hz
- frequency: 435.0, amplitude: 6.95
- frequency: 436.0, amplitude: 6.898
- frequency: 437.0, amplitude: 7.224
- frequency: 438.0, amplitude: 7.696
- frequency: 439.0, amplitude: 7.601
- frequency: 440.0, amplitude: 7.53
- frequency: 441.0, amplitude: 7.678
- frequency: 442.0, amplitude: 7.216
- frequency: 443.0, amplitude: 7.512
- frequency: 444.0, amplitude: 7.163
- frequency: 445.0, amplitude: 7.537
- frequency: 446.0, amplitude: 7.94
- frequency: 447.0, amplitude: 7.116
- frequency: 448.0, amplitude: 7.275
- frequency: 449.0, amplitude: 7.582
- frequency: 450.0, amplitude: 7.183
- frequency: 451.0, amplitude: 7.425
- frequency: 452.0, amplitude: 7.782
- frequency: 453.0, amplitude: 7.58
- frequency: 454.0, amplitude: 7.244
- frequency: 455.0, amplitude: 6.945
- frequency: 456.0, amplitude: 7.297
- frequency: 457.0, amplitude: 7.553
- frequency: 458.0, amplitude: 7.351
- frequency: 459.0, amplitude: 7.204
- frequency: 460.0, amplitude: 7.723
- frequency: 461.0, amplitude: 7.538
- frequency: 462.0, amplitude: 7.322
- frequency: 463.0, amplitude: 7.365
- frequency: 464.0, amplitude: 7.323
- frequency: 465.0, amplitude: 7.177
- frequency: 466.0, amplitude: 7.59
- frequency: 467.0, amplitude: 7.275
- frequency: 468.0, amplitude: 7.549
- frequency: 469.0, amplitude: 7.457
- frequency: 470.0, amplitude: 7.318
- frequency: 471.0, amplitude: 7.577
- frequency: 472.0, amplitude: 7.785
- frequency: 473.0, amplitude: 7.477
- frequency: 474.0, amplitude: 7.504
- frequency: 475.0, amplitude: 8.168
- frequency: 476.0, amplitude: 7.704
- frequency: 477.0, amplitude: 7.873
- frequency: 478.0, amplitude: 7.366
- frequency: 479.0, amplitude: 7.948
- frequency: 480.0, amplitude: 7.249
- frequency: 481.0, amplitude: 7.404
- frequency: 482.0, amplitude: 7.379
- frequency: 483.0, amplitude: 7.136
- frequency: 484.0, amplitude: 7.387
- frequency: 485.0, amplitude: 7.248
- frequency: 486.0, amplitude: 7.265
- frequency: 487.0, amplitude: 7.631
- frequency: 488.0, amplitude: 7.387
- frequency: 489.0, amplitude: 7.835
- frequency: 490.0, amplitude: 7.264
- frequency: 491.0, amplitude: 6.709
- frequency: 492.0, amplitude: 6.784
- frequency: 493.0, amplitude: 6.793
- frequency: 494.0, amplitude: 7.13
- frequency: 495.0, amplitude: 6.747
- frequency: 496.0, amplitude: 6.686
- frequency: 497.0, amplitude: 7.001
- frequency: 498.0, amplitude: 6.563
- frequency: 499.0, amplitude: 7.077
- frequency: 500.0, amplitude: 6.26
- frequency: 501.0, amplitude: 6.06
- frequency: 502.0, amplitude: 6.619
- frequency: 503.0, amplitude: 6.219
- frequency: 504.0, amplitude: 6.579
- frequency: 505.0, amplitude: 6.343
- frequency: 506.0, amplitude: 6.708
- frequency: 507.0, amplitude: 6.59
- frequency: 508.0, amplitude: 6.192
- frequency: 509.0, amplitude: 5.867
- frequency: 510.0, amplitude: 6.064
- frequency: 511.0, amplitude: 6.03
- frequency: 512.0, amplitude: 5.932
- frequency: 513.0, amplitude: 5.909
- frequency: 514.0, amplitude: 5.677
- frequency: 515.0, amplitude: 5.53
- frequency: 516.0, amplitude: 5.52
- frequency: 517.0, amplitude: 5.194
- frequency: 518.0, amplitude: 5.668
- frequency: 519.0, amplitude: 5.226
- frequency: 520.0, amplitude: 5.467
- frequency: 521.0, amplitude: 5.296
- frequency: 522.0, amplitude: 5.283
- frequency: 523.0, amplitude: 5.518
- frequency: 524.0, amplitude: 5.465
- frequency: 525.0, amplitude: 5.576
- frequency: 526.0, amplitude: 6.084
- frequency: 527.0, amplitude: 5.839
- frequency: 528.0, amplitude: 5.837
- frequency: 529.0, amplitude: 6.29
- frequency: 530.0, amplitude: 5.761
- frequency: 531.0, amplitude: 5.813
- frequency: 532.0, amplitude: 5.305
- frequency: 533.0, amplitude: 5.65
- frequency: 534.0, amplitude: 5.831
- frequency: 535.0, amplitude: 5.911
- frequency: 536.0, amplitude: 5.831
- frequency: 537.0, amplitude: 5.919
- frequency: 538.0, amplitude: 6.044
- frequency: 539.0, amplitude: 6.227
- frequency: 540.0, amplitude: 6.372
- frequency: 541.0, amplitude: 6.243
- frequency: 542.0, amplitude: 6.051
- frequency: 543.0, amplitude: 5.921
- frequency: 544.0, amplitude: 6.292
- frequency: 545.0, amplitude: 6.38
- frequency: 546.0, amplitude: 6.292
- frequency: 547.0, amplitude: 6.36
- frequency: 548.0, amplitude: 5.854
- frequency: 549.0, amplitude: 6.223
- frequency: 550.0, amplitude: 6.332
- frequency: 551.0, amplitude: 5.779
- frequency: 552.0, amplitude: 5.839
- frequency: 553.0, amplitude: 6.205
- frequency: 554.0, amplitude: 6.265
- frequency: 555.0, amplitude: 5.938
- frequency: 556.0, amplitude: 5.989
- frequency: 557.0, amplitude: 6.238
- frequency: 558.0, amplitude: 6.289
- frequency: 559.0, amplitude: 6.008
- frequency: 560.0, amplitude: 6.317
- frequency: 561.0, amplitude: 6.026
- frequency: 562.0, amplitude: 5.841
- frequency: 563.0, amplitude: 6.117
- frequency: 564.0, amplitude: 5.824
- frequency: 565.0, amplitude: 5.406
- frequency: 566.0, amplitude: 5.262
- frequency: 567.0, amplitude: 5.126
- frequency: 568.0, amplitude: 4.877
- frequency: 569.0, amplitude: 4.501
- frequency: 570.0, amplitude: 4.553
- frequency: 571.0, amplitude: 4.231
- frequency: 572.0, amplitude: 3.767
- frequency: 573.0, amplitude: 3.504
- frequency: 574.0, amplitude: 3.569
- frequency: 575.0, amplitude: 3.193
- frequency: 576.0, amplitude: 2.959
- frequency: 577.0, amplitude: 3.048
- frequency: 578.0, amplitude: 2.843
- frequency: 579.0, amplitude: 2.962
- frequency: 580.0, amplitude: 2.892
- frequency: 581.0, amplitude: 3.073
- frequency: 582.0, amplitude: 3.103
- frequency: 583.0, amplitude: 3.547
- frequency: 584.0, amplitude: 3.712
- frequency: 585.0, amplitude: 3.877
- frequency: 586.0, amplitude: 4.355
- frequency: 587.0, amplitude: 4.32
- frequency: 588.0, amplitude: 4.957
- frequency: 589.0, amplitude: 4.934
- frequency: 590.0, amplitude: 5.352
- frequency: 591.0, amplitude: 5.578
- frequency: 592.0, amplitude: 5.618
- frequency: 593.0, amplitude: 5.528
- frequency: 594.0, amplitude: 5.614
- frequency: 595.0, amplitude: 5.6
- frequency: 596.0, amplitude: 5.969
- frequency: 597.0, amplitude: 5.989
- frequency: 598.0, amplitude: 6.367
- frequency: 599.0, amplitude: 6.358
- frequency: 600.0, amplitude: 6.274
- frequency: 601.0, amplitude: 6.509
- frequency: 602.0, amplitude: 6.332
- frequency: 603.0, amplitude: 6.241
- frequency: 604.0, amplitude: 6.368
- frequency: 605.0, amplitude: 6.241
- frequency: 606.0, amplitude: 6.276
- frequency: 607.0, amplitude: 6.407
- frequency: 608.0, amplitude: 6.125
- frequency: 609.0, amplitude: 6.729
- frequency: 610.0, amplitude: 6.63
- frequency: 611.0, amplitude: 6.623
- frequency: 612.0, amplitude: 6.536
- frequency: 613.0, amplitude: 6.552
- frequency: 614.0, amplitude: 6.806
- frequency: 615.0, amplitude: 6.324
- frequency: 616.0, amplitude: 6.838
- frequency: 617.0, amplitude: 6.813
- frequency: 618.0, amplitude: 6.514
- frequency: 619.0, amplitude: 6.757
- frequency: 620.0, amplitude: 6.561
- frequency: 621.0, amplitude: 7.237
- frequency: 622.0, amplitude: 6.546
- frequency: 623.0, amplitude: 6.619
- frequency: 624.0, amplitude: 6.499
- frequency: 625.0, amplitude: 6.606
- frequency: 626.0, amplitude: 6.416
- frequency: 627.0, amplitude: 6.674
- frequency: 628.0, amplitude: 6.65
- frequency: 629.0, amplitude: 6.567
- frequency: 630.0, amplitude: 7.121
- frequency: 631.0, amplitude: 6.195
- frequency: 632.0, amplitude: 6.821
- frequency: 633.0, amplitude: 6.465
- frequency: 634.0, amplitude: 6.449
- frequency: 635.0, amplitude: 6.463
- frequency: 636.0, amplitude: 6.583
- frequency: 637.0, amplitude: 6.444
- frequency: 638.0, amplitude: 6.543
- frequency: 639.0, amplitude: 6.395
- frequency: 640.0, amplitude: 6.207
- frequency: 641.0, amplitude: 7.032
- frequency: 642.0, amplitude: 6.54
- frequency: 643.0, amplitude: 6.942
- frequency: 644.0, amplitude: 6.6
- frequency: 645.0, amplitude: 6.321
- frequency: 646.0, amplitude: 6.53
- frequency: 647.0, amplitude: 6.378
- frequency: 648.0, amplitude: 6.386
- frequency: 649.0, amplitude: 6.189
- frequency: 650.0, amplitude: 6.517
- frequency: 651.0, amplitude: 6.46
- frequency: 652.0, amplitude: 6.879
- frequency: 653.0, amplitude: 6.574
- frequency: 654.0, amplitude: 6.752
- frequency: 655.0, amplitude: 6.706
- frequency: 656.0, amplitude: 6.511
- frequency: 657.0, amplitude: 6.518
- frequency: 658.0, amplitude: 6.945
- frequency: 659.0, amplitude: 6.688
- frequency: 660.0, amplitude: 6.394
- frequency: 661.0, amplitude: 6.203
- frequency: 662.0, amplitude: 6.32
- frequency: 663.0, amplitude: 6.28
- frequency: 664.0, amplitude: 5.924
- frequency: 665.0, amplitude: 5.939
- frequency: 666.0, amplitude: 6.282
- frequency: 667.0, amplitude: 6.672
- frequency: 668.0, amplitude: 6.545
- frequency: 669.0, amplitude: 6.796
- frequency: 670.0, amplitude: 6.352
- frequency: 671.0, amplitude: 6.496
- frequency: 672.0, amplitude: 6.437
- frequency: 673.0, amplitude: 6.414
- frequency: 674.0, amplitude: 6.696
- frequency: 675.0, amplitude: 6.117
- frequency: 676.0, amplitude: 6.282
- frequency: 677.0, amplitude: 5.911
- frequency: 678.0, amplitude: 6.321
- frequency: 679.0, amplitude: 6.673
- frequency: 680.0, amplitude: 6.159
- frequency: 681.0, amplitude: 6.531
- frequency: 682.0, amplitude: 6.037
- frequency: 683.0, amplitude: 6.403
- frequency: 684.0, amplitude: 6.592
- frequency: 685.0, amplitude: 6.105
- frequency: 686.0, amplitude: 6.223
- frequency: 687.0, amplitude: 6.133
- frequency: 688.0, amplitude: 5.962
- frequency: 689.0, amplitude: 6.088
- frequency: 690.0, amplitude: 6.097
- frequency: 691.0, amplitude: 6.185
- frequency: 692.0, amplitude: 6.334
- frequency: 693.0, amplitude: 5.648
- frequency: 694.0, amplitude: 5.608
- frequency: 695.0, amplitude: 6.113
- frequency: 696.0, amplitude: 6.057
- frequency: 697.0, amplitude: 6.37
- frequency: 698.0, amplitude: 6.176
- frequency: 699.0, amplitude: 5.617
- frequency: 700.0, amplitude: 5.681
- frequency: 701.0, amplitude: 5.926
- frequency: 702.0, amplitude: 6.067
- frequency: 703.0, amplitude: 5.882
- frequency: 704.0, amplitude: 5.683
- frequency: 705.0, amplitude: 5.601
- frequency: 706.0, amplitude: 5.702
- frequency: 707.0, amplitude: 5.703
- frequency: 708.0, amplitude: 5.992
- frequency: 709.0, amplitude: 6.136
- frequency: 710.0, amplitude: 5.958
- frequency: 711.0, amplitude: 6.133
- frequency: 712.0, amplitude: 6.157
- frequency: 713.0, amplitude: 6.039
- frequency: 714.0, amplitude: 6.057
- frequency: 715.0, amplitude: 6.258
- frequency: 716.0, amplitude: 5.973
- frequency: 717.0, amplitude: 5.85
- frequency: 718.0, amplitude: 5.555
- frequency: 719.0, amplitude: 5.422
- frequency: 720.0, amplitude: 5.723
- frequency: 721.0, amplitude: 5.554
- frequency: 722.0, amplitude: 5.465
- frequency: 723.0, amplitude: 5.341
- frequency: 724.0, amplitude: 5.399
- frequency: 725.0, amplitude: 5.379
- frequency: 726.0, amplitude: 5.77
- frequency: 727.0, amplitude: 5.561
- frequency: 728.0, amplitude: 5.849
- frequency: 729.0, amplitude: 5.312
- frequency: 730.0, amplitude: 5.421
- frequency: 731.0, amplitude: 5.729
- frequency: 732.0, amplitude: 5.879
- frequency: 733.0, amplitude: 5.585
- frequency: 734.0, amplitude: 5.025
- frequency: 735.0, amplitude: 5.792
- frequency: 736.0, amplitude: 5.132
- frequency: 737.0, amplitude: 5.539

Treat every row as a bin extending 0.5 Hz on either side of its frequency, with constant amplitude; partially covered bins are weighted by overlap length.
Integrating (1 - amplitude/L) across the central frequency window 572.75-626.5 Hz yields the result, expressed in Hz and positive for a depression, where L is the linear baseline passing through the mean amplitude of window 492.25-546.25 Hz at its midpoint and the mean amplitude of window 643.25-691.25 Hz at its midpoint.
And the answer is 6.6 Hz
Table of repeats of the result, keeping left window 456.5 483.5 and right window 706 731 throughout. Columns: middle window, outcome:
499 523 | 4.23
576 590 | 6.27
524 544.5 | 3.24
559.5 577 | 5.37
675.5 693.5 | -0.65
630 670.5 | -1.78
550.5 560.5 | 1.17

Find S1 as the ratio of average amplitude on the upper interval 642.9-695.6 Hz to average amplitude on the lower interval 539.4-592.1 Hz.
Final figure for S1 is 1.26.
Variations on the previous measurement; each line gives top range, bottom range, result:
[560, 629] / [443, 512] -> 0.76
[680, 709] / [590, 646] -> 0.94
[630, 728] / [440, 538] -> 0.92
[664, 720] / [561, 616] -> 1.18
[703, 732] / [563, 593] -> 1.36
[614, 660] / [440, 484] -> 0.88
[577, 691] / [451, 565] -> 0.93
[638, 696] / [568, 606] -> 1.35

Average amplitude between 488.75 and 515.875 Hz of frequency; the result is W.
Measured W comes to 6.46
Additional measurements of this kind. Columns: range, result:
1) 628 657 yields 6.56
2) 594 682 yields 6.47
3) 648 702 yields 6.3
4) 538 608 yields 5.32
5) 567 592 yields 3.96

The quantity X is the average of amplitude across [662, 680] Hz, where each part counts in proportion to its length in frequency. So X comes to 6.35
